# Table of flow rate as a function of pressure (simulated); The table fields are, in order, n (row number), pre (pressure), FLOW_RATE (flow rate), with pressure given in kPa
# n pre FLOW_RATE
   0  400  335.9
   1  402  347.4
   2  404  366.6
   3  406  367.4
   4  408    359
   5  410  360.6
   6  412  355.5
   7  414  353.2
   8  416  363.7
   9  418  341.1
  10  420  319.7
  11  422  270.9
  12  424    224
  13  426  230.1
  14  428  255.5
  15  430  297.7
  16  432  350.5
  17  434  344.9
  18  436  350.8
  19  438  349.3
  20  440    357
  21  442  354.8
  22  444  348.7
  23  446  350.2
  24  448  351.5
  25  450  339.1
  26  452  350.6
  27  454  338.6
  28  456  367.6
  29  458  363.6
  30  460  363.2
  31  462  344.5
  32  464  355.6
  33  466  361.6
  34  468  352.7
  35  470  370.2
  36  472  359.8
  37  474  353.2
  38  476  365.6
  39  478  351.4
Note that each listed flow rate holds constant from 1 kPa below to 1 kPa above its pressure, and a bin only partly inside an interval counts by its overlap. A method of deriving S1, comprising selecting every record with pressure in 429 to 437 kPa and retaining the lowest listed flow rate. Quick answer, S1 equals 297.7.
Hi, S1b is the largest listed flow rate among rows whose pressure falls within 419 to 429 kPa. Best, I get 319.7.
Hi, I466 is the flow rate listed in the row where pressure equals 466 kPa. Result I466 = 361.6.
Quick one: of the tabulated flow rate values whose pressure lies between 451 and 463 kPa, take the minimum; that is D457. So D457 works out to 338.6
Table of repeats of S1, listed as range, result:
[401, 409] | 347.4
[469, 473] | 359.8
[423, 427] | 224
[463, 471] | 352.7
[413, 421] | 319.7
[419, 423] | 270.9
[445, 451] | 339.1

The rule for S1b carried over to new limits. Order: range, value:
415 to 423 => 363.7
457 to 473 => 370.2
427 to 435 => 350.5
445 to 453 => 351.5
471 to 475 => 359.8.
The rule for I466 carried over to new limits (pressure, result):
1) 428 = 255.5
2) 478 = 351.4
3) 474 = 353.2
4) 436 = 350.8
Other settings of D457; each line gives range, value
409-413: 355.5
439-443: 354.8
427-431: 255.5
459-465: 344.5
